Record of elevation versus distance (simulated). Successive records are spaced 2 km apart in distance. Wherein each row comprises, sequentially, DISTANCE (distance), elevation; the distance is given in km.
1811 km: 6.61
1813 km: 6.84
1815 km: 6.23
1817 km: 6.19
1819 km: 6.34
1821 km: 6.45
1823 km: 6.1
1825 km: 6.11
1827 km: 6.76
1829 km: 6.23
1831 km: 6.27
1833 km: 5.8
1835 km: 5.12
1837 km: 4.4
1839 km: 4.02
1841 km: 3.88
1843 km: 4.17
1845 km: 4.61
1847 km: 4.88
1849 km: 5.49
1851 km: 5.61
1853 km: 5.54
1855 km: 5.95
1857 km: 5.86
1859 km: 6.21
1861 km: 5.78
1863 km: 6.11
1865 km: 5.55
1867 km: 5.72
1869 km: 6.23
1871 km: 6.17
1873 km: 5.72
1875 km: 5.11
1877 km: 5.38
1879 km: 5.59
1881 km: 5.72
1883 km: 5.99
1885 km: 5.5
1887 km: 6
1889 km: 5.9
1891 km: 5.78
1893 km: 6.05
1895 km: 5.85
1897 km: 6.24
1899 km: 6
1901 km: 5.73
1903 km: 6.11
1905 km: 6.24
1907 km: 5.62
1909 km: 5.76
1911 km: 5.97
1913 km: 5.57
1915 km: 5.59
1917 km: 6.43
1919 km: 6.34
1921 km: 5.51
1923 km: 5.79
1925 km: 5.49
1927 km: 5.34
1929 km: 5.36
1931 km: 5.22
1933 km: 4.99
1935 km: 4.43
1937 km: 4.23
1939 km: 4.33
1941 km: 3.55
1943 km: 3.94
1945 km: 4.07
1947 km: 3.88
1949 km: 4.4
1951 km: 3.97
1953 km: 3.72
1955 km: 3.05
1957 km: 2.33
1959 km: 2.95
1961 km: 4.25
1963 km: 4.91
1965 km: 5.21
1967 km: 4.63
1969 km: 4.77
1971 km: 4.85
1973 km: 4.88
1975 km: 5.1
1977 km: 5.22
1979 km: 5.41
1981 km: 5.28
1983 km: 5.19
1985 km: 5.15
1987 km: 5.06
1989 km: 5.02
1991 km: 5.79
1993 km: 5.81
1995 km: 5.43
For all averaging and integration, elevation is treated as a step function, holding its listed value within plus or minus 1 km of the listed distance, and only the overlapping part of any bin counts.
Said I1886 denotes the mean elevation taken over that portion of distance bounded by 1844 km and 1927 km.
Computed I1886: 5.77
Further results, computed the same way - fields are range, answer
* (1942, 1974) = 4.11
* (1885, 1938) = 5.67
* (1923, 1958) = 4.3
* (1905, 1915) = 5.77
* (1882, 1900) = 5.92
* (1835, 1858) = 4.95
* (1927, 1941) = 4.72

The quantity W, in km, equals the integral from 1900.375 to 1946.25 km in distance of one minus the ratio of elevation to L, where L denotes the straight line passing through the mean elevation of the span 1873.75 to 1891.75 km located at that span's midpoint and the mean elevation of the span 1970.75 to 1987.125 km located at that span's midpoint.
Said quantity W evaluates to 1.5 km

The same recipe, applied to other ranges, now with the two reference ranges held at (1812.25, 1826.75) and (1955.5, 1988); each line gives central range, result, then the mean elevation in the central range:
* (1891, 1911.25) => -1.9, 5.95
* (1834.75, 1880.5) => 4.2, 5.36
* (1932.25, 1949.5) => 2.8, 4.19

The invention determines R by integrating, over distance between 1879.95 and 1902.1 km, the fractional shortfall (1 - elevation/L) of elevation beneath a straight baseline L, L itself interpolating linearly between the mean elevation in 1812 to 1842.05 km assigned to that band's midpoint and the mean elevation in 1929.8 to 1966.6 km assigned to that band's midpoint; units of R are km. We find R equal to -4.5 km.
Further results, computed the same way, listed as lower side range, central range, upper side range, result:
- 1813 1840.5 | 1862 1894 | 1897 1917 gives 0.5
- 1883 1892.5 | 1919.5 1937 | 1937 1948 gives -3.0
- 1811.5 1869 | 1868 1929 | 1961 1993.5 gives -4.4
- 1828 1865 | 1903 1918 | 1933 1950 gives -4.5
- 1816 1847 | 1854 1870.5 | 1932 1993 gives -2.2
